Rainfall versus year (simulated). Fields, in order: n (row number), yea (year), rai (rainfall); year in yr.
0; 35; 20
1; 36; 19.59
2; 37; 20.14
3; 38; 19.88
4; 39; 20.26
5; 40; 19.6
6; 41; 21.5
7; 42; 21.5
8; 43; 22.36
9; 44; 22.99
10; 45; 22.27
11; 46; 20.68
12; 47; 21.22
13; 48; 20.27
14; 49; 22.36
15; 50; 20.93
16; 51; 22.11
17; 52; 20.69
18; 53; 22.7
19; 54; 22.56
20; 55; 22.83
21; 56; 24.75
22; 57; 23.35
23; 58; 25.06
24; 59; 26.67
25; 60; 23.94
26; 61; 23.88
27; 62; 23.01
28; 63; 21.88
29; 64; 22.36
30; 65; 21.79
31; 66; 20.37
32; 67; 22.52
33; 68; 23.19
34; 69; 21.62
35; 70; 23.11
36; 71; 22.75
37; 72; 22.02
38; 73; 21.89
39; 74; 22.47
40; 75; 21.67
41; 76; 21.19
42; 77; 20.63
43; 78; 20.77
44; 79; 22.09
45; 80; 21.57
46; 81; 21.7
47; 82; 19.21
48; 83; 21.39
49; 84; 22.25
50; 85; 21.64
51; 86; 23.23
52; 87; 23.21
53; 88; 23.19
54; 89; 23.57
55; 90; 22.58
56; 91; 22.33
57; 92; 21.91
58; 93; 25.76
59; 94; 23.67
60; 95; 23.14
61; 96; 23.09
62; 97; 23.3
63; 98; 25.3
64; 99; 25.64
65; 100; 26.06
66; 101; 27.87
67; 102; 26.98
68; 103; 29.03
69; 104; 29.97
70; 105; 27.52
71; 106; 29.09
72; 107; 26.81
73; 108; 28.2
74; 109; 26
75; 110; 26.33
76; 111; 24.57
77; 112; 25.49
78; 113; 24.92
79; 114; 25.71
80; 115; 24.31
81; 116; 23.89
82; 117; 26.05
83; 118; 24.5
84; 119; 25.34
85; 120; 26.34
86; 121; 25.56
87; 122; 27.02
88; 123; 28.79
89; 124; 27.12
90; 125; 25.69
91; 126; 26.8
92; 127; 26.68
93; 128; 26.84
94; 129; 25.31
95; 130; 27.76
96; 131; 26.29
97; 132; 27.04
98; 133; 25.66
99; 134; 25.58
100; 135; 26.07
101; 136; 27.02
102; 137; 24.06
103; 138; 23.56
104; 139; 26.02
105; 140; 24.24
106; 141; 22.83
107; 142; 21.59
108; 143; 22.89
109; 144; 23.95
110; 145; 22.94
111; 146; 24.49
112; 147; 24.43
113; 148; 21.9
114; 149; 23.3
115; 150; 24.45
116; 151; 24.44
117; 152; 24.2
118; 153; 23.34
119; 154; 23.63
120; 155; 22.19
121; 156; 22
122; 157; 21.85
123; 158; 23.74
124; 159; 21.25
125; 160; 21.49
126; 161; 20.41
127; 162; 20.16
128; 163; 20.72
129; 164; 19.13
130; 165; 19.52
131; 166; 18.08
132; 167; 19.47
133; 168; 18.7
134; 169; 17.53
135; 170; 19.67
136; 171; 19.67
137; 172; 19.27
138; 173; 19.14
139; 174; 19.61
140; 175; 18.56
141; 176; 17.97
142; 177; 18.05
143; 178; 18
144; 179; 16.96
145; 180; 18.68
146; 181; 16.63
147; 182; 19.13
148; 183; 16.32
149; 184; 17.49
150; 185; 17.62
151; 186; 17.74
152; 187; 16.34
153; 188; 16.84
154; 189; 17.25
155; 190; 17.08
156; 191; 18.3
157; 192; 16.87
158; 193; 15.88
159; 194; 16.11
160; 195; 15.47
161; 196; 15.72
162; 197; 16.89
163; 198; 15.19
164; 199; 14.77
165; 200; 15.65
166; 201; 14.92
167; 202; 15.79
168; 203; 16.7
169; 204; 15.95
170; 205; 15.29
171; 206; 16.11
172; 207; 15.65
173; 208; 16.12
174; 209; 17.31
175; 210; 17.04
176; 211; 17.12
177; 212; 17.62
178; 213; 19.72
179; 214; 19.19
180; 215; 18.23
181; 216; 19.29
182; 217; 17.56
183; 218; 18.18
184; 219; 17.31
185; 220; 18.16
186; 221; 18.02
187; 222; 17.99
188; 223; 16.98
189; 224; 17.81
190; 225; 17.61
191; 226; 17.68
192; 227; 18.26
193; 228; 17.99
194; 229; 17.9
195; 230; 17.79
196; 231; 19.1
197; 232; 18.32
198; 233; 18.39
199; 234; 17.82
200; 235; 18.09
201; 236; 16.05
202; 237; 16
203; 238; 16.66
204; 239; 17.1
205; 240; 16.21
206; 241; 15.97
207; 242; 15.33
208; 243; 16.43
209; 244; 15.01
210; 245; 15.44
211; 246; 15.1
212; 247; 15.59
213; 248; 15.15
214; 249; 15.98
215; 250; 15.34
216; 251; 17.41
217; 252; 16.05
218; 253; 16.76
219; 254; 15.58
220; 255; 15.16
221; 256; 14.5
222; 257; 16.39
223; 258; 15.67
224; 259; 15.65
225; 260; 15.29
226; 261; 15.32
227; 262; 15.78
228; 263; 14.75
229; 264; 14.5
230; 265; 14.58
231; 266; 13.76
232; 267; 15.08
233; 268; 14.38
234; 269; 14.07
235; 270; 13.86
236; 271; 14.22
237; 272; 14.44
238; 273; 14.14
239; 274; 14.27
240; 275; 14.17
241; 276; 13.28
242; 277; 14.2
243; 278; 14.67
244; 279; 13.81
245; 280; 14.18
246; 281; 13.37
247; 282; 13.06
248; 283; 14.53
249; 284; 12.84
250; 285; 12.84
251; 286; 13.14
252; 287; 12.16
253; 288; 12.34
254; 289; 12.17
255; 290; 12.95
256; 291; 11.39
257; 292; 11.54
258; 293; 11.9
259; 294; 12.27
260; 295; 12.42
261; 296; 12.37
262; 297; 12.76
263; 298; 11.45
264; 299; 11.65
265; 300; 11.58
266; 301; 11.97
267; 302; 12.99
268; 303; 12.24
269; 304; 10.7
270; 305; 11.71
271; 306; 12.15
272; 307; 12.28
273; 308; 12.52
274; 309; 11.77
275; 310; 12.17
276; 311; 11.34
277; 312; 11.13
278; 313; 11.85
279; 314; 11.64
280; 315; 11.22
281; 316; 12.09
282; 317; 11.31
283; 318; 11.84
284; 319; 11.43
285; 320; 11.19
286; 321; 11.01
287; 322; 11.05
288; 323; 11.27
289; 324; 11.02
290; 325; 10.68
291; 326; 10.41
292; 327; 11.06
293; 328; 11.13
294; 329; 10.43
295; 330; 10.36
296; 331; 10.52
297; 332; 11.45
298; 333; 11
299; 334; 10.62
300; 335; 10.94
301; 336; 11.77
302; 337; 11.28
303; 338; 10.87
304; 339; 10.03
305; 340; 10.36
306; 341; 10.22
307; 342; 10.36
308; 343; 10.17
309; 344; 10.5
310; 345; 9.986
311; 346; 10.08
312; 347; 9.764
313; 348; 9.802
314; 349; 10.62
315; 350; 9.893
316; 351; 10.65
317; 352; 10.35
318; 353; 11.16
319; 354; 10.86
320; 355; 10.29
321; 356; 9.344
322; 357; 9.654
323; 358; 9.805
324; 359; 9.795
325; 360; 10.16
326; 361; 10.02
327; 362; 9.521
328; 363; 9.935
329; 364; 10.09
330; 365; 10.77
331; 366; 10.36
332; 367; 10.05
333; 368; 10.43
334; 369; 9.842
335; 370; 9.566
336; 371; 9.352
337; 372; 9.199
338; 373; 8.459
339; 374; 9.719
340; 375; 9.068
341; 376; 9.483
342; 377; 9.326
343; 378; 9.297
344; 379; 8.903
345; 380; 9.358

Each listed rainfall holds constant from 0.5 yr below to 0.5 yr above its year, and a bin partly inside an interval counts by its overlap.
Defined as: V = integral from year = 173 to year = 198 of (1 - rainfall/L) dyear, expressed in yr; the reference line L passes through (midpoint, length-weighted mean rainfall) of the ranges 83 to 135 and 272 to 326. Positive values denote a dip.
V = 3.6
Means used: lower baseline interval 25.5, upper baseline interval 12.3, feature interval 17.3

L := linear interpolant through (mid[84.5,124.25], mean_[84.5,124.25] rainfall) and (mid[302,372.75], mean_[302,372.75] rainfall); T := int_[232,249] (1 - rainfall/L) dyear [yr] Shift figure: 0.51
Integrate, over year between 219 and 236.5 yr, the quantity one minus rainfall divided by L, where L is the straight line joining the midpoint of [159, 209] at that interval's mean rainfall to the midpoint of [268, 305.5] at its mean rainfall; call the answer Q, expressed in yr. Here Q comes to -2.5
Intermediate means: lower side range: 17.6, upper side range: 12.9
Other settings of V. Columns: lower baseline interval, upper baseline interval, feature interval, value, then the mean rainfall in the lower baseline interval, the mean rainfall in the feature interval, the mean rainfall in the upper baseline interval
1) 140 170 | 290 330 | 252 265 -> -0.4 yr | 21.9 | 15.4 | 11.6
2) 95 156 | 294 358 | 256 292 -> 2.0 yr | 25.4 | 14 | 11.1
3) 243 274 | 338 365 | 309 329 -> 1.0 yr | 15.2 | 11.3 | 10.2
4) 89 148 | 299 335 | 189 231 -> 4.0 yr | 25.4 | 17.1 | 11.4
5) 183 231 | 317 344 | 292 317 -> 0.5 yr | 17.1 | 11.9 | 10.9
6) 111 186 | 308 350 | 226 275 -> 0.5 yr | 22.6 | 15.9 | 10.9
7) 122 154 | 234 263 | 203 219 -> 1.4 yr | 25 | 17.3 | 15.9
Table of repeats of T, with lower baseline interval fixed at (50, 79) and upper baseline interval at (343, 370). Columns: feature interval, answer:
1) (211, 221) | -1.4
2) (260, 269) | -0.5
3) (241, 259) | -1.3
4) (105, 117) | -3.2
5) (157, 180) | -1.7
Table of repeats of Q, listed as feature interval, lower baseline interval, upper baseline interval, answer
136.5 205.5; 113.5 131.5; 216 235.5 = 8.8 yr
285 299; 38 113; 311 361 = 0.7 yr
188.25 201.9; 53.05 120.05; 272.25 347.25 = 1.4 yr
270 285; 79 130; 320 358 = 0.5 yr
